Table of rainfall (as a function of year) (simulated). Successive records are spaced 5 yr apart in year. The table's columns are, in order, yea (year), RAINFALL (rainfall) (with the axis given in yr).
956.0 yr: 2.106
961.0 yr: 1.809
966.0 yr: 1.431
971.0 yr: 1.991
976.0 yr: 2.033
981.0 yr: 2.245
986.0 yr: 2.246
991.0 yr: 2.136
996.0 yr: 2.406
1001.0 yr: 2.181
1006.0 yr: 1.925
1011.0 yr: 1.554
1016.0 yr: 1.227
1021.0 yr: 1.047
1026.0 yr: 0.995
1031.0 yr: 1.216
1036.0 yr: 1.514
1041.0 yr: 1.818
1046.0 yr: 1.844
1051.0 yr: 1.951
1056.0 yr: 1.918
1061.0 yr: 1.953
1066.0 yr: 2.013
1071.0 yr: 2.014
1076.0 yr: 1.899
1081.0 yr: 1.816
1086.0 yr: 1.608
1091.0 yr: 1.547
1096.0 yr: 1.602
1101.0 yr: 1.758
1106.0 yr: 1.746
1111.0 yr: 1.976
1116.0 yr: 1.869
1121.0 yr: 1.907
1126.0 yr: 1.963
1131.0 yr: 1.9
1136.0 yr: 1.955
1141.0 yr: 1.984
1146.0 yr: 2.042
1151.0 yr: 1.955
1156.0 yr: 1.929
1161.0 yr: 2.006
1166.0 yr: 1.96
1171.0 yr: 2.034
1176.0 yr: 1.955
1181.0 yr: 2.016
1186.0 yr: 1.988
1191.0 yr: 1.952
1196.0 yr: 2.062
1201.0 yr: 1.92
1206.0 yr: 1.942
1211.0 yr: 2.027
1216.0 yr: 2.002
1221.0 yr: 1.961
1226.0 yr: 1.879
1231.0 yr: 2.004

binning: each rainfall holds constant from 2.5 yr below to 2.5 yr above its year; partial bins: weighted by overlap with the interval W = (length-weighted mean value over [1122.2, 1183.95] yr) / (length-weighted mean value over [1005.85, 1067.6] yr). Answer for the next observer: 1.24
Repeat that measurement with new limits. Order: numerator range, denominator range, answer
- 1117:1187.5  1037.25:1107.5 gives 1.08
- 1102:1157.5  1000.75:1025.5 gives 1.30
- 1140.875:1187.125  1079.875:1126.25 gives 1.12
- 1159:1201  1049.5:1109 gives 1.10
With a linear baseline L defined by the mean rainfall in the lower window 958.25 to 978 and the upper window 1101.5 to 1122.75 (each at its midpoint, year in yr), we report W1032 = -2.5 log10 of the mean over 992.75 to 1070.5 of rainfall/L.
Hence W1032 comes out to 0.07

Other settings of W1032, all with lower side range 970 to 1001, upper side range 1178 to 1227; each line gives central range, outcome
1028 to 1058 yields 0.25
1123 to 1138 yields 0.06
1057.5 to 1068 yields 0.07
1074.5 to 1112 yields 0.20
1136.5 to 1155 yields 0.03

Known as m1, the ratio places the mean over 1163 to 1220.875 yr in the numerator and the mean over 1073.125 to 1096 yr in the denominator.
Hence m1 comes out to 1.16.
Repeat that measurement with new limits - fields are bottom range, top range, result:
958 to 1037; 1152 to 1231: 1.13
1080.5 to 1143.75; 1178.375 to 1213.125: 1.09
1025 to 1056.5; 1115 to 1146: 1.20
